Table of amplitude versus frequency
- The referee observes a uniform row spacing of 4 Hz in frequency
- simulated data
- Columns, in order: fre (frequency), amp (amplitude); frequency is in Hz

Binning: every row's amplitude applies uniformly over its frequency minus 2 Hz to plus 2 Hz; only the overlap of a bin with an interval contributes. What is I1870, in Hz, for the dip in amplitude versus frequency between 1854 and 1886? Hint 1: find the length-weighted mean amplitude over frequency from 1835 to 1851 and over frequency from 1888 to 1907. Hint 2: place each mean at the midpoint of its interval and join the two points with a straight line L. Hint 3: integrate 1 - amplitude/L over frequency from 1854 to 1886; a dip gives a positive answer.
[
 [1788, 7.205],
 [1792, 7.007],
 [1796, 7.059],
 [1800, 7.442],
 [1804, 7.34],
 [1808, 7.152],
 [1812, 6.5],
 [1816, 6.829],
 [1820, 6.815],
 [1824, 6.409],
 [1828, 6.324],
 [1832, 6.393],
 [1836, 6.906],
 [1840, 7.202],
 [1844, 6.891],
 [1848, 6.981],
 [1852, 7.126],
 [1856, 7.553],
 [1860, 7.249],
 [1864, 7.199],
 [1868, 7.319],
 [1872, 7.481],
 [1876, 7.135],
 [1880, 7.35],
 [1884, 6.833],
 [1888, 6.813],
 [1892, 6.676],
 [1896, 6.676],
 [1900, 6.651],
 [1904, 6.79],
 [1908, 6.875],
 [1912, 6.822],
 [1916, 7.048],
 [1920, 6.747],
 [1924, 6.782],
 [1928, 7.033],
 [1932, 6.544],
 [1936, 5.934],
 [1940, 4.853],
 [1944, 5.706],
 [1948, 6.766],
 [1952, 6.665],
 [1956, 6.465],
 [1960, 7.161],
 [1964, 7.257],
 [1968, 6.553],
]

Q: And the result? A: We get -1.9 Hz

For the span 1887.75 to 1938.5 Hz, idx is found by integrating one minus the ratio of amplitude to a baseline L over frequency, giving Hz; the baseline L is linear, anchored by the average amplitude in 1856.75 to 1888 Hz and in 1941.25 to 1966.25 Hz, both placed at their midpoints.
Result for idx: 1.6 Hz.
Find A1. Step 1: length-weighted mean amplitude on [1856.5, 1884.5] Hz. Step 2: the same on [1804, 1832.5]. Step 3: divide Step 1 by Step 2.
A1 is 1.08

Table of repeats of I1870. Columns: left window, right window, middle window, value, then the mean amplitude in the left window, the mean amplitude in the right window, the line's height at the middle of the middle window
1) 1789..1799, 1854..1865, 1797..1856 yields 2.5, 7.09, 7.35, 7.22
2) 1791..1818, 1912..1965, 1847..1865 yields -1.0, 7.05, 6.53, 6.85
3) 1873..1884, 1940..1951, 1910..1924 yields -0.7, 7.19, 6.02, 6.52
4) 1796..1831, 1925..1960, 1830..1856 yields -0.9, 6.85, 6.31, 6.73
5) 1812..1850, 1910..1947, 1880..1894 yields -0.7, 6.74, 6.4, 6.54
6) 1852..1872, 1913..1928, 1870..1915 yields 1.1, 7.32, 6.88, 7.09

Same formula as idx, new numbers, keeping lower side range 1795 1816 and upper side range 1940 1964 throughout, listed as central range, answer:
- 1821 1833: 0.99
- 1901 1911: -0.23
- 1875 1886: -0.55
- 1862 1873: -0.81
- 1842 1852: -0.10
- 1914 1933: -0.75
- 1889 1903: 0.03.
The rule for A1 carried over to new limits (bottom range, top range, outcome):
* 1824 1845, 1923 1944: 0.92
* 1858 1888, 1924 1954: 0.87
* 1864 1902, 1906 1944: 0.92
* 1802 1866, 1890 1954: 0.94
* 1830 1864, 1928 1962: 0.89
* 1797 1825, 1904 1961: 0.94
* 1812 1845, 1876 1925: 1.02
